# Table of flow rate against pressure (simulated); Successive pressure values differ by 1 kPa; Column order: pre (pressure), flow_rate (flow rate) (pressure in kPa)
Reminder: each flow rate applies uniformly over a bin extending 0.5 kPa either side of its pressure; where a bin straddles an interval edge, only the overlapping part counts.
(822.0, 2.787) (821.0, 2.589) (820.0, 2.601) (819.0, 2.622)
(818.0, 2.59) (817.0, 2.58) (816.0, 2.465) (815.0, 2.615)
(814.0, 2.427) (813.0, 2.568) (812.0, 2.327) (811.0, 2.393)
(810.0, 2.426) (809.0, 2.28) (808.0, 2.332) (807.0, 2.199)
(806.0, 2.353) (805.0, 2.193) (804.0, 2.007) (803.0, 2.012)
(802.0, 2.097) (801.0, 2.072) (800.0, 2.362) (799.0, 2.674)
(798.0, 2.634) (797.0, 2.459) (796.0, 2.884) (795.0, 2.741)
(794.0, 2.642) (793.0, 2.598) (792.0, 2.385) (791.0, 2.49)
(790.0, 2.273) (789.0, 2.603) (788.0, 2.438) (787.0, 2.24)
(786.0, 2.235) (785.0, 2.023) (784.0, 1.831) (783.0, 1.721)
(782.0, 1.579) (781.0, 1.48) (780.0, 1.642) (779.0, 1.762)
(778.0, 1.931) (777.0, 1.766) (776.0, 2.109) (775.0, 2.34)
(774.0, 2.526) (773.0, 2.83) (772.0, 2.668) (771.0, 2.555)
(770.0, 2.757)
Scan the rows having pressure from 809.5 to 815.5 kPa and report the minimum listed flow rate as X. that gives 2.327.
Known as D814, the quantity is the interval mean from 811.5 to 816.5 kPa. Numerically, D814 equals 2.48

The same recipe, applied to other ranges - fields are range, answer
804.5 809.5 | 2.27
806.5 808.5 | 2.27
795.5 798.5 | 2.66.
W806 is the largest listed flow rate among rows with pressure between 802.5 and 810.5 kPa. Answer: 2.426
